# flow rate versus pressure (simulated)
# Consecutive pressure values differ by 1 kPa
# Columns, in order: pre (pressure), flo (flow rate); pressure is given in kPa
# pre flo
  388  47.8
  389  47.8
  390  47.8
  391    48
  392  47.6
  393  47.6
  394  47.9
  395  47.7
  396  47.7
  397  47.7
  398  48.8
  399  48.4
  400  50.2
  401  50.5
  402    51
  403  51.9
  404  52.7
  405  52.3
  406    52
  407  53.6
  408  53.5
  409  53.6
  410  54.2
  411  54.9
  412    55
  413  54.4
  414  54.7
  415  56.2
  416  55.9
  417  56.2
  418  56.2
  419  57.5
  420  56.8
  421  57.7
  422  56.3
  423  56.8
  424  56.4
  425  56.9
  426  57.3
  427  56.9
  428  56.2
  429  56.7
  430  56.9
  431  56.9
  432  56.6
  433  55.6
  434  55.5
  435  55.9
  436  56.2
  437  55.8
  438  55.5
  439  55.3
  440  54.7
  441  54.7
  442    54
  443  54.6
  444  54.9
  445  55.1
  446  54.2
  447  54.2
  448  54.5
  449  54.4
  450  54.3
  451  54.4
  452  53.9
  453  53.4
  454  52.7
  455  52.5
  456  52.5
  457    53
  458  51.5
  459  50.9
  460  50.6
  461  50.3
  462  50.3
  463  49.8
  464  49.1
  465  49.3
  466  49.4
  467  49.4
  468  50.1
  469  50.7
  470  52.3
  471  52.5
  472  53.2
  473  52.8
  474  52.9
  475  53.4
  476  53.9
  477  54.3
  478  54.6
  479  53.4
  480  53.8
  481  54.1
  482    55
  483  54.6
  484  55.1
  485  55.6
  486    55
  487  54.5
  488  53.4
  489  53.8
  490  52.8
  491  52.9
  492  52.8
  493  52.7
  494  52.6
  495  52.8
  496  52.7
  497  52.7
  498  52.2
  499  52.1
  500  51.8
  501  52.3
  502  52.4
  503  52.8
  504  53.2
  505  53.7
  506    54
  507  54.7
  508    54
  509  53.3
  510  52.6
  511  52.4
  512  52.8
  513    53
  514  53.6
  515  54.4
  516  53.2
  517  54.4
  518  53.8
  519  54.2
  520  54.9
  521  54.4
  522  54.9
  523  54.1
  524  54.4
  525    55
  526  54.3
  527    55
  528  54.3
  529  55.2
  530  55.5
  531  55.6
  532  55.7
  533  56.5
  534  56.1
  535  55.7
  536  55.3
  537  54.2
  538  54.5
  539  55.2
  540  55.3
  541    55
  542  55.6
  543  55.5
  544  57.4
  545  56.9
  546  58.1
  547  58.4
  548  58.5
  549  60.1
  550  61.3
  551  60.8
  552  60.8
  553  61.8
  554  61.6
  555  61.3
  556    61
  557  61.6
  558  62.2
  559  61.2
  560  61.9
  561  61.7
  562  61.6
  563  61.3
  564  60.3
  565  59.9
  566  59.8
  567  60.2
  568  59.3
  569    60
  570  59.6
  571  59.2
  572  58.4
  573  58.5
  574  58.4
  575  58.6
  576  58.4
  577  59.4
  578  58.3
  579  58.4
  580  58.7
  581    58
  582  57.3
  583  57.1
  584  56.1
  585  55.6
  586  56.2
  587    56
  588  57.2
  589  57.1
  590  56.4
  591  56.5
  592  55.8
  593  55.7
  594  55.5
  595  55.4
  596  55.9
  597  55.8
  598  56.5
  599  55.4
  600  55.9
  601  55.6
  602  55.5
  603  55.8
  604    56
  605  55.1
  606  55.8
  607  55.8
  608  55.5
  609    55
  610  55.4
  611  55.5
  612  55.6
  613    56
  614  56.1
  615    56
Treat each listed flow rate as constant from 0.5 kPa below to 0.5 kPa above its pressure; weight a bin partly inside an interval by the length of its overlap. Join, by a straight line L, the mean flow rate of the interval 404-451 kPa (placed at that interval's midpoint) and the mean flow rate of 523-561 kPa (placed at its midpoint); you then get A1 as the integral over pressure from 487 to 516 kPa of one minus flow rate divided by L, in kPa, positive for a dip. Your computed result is 1.9 kPa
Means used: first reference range 55.4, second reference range 57.5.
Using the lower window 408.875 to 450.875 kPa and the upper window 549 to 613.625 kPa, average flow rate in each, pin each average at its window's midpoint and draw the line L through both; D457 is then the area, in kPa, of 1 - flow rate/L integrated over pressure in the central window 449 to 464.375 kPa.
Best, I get 1.1 kPa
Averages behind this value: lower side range 55.6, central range 52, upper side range 58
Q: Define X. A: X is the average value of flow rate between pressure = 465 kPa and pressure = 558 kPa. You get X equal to 54.7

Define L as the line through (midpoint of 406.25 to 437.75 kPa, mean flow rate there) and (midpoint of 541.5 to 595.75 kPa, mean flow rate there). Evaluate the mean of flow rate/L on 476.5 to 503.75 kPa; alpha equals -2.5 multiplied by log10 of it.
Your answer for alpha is 0.07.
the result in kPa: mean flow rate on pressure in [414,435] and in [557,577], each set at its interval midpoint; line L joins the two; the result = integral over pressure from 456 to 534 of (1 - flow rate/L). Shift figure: 6.8 kPa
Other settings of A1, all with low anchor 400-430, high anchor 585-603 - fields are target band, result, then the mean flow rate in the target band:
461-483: 1.25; 52.1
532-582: -2.67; 58.8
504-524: 0.62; 53.8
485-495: 0.34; 53.5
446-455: 0.20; 53.9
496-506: 0.50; 52.7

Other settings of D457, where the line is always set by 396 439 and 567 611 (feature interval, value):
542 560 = -1.1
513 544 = 0.7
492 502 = 0.6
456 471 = 1.2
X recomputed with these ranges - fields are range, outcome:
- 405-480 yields 54.1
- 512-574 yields 57.4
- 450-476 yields 51.7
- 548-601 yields 58.6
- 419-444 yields 56.1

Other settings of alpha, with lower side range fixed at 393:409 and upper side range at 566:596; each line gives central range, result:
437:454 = -0.05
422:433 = -0.10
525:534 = 0.01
